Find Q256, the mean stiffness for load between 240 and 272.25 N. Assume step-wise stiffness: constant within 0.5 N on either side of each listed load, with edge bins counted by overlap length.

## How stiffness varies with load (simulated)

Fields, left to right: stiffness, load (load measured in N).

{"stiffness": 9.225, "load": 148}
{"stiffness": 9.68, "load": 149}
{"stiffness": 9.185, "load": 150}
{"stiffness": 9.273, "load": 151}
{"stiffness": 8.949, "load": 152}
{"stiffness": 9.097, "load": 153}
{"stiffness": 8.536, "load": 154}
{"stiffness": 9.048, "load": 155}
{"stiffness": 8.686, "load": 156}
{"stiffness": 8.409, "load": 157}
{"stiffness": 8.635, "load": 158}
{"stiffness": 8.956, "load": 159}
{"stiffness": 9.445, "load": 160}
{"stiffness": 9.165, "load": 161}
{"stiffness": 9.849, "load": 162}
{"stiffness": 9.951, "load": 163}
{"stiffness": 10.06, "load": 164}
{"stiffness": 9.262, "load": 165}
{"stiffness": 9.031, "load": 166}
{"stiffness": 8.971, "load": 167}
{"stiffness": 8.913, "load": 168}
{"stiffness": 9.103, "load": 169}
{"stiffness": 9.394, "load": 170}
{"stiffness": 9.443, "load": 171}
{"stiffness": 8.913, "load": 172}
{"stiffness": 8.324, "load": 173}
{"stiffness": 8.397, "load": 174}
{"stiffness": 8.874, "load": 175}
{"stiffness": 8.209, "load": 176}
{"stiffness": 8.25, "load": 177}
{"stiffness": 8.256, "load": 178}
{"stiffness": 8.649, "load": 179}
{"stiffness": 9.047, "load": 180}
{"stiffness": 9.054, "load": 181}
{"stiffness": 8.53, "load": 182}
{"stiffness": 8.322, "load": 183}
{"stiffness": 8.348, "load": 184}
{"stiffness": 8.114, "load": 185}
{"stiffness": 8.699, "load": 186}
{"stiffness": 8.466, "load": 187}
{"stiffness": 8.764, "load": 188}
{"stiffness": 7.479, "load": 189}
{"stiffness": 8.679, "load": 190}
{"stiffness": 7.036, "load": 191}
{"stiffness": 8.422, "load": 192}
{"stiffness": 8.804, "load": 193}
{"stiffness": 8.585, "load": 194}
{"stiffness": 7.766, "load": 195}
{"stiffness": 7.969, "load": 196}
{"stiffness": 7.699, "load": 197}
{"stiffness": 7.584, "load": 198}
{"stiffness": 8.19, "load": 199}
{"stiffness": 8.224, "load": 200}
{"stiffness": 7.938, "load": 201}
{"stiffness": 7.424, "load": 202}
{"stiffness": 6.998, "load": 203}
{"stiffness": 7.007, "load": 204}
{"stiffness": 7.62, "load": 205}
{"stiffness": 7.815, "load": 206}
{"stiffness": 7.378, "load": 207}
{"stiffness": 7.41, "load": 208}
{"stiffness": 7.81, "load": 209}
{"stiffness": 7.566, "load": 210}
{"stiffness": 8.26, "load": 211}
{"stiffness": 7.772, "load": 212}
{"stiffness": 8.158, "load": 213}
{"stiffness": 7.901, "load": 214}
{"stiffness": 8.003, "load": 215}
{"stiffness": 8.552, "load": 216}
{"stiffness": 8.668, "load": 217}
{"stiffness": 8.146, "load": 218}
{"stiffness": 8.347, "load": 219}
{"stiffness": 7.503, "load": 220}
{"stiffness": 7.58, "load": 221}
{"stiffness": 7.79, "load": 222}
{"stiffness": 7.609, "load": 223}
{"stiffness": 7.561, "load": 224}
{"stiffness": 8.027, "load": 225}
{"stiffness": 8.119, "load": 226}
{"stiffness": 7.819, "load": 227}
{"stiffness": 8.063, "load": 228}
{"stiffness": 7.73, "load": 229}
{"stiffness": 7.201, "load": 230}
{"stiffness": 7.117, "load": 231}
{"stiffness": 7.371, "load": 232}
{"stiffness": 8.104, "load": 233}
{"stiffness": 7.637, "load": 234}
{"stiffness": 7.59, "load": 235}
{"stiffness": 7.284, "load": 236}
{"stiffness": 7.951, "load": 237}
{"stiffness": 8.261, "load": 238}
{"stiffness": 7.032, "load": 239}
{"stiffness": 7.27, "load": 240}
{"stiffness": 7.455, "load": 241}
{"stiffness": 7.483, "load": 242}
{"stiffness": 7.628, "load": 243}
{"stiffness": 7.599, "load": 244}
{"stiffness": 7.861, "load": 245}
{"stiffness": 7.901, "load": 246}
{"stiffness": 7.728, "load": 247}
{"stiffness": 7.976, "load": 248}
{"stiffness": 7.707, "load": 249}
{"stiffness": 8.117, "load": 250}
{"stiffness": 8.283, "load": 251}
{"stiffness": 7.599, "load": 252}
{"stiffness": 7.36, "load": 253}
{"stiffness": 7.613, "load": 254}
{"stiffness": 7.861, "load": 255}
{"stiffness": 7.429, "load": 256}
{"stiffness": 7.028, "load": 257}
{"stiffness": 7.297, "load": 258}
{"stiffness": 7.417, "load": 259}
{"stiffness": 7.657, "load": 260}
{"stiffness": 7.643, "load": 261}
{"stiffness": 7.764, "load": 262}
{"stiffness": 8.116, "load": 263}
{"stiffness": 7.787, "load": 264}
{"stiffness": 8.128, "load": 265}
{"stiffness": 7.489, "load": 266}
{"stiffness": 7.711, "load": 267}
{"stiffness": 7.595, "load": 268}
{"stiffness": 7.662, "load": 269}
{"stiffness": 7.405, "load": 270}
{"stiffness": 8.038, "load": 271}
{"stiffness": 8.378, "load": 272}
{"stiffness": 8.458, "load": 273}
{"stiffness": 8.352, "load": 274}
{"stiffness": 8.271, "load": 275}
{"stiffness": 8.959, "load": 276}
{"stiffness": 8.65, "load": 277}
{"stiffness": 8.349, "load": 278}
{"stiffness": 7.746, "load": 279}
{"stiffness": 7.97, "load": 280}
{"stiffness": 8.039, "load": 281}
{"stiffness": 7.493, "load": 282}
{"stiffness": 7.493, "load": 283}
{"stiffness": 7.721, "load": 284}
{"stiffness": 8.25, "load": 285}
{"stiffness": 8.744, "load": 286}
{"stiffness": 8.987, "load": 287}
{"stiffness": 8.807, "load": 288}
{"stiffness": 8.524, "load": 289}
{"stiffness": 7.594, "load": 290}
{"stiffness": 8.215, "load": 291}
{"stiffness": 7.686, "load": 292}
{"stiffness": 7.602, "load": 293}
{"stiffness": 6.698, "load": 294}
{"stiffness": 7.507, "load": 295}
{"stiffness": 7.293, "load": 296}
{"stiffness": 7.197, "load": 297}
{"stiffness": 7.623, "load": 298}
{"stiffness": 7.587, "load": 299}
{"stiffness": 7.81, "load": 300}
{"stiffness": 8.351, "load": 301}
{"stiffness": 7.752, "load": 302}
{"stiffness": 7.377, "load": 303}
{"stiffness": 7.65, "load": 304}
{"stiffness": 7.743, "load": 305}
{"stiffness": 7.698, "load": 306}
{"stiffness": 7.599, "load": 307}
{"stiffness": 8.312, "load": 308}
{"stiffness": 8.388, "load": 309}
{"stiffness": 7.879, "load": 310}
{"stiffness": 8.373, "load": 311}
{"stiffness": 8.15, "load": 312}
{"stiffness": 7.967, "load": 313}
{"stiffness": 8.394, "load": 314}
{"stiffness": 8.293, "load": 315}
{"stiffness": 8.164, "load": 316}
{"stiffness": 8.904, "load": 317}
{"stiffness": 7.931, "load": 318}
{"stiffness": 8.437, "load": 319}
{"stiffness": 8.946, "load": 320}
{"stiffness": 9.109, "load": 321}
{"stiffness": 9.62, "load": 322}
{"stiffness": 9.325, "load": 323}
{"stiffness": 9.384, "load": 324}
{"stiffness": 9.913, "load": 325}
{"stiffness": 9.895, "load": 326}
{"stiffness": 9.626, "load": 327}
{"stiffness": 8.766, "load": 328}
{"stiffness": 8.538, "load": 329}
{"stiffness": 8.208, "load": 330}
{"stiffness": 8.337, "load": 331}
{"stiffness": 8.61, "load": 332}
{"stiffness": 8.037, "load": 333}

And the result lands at 7.7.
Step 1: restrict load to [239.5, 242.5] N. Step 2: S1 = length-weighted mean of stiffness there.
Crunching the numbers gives 7.4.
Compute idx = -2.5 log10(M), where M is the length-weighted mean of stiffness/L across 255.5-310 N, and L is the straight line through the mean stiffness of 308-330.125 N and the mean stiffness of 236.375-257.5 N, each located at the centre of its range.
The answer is 0.04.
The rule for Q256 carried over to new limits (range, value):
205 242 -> 7.77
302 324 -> 8.31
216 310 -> 7.82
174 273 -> 7.88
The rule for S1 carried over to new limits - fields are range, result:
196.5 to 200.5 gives 7.92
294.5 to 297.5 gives 7.33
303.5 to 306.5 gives 7.7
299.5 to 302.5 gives 7.97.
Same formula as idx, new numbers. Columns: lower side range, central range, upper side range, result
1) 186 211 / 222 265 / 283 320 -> 0.04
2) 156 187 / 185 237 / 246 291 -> 0.08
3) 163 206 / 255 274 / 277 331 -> 0.07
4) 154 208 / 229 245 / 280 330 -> 0.11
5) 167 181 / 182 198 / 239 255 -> 0.04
